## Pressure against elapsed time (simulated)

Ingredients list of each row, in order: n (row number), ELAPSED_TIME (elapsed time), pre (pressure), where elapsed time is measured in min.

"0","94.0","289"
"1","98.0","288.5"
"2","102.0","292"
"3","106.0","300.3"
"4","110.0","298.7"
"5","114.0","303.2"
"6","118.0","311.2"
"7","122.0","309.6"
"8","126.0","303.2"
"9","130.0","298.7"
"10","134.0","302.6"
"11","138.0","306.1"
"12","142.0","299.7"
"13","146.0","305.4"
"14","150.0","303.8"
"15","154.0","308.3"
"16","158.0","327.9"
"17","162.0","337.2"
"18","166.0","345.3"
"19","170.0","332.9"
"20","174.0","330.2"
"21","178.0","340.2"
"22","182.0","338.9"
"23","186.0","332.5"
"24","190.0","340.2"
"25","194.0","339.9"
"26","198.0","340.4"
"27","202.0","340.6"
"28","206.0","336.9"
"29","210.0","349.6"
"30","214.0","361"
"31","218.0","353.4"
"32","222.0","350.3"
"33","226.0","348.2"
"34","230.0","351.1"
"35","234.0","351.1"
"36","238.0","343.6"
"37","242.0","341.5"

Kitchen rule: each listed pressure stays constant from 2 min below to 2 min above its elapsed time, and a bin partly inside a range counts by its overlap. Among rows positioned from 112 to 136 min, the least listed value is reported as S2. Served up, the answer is 298.7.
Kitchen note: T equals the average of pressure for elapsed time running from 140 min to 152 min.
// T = 303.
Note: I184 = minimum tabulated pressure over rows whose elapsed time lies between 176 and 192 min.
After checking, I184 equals 332.5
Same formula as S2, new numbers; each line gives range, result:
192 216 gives 336.9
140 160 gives 299.7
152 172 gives 308.3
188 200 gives 339.9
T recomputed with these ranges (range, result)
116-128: 308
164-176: 336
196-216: 346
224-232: 350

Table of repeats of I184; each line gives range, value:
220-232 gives 348.2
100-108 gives 292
